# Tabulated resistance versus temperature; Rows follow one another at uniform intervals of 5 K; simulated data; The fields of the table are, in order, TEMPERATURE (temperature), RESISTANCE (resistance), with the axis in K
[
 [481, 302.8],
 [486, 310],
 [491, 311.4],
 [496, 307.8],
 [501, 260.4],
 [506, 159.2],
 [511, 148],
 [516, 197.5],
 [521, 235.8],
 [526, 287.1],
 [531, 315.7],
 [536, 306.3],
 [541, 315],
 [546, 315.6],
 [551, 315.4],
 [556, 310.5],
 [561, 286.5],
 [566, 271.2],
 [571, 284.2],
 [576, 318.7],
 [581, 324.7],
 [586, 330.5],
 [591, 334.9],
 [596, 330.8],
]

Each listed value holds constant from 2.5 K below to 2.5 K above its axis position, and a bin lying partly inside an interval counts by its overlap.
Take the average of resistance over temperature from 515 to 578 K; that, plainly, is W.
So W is 291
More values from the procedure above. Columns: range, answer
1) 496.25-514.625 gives 204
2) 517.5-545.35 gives 290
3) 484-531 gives 249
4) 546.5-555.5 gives 314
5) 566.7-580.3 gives 301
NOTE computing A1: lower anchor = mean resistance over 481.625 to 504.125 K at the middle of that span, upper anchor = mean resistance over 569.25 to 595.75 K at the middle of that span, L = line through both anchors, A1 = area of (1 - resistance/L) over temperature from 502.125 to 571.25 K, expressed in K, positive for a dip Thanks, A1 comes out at 9.2 K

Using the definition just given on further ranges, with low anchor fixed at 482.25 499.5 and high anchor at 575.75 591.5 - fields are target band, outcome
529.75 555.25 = 0.4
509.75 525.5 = 5.2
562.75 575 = 1.5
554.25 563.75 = 0.7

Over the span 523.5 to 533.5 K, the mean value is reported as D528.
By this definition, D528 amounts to 301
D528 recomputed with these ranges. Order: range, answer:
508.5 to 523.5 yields 194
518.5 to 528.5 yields 261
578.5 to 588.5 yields 328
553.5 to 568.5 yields 289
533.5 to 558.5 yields 313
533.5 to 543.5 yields 311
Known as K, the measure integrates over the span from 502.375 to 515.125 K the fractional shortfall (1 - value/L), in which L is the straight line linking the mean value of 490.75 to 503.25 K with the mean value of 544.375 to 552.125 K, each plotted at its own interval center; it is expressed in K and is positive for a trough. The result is 5.5 K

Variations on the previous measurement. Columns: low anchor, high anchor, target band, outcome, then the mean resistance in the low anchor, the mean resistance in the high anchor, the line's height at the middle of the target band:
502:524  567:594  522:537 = -4.9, 193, 316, 223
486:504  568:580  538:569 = -0.2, 292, 303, 300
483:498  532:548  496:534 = 9.3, 310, 313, 311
